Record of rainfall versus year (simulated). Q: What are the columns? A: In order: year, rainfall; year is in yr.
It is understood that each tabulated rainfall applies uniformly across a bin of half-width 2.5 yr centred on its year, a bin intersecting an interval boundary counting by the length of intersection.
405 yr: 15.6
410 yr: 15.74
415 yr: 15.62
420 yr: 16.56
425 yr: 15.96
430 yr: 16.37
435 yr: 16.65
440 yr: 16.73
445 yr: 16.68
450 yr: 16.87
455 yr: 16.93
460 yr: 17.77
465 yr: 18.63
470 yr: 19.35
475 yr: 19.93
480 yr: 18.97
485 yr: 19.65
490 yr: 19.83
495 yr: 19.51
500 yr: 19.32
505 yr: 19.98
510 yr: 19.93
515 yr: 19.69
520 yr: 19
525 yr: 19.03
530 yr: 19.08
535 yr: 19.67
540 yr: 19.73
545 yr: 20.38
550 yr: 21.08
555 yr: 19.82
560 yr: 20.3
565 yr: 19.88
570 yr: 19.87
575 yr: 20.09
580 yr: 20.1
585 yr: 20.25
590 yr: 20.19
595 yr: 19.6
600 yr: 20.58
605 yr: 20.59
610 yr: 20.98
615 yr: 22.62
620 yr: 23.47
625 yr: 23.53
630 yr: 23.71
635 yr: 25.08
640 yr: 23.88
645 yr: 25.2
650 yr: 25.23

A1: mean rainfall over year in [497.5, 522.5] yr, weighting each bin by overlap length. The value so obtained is 19.6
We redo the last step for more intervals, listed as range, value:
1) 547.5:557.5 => 20.4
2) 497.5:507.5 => 19.6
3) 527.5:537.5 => 19.4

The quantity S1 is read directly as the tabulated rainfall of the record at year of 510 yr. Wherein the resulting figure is 19.93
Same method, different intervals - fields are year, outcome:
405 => 15.6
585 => 20.25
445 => 16.68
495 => 19.51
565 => 19.88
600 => 20.58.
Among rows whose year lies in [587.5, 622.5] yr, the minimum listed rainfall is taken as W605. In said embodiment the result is 19.6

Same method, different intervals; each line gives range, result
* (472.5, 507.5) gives 18.97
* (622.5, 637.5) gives 23.53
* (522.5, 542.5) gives 19.03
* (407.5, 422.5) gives 15.62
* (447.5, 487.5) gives 16.87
